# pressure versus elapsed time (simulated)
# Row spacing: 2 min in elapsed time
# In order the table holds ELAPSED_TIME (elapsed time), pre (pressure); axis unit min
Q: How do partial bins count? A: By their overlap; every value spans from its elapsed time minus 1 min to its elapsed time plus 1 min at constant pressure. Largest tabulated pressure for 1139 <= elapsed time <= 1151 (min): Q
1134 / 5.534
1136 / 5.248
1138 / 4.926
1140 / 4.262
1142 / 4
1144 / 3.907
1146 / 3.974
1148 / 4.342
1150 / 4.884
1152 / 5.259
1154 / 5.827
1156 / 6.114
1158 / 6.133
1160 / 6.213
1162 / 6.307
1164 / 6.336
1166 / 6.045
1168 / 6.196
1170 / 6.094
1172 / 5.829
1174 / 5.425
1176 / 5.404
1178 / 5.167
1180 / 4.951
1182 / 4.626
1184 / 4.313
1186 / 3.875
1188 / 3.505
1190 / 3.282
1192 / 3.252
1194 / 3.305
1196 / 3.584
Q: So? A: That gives 4.884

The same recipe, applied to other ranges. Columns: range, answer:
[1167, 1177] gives 6.196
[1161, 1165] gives 6.336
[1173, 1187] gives 5.425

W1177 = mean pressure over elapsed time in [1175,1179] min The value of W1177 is 5.29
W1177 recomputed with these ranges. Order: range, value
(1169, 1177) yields 5.69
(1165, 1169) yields 6.12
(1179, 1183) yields 4.79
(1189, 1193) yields 3.27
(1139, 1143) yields 4.13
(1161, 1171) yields 6.2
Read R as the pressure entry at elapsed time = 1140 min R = 4.262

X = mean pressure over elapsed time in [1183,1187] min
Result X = 4.09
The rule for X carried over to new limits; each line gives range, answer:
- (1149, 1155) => 5.32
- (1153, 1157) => 5.97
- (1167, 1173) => 6.04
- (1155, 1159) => 6.12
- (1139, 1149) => 4.1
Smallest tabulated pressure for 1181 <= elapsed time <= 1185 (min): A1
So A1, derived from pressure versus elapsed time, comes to 4.313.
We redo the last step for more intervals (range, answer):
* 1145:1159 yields 3.974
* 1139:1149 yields 3.907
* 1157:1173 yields 5.829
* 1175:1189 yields 3.505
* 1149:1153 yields 4.884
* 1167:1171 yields 6.094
